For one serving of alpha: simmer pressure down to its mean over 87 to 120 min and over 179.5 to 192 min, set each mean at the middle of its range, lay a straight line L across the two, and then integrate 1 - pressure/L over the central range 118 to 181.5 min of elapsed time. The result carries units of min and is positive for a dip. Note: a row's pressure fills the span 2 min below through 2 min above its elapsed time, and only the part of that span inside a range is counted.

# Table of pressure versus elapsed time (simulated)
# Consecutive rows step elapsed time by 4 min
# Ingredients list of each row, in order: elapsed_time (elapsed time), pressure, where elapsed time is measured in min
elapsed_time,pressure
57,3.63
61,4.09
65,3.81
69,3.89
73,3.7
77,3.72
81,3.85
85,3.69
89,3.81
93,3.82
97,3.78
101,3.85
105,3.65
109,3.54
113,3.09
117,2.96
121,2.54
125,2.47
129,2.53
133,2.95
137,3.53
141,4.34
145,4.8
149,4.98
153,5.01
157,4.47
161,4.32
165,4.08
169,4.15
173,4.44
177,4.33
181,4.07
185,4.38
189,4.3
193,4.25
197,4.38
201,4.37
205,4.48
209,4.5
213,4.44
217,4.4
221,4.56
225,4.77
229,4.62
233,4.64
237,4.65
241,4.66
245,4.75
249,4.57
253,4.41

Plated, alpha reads 0.6 min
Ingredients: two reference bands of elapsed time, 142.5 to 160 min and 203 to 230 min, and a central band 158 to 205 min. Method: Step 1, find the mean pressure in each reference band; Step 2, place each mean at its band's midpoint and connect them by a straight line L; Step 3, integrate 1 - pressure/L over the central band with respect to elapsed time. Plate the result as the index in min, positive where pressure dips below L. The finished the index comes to 3.7 min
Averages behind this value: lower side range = 4.77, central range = 4.29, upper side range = 4.54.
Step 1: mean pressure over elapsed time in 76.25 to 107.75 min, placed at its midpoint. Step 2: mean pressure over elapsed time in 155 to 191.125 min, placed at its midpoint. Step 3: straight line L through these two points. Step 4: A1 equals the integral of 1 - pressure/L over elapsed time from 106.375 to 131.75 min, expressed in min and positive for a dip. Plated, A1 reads 6.8 min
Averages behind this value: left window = 3.77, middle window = 2.88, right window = 4.28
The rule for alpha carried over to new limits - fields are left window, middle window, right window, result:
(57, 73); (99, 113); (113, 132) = -2.6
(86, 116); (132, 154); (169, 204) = -1.8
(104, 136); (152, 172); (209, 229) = -4.1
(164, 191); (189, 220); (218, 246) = 0.4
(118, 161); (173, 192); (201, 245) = -0.5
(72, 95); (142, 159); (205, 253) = -2.6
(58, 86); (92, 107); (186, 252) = 0.7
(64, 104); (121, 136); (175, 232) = 5.0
